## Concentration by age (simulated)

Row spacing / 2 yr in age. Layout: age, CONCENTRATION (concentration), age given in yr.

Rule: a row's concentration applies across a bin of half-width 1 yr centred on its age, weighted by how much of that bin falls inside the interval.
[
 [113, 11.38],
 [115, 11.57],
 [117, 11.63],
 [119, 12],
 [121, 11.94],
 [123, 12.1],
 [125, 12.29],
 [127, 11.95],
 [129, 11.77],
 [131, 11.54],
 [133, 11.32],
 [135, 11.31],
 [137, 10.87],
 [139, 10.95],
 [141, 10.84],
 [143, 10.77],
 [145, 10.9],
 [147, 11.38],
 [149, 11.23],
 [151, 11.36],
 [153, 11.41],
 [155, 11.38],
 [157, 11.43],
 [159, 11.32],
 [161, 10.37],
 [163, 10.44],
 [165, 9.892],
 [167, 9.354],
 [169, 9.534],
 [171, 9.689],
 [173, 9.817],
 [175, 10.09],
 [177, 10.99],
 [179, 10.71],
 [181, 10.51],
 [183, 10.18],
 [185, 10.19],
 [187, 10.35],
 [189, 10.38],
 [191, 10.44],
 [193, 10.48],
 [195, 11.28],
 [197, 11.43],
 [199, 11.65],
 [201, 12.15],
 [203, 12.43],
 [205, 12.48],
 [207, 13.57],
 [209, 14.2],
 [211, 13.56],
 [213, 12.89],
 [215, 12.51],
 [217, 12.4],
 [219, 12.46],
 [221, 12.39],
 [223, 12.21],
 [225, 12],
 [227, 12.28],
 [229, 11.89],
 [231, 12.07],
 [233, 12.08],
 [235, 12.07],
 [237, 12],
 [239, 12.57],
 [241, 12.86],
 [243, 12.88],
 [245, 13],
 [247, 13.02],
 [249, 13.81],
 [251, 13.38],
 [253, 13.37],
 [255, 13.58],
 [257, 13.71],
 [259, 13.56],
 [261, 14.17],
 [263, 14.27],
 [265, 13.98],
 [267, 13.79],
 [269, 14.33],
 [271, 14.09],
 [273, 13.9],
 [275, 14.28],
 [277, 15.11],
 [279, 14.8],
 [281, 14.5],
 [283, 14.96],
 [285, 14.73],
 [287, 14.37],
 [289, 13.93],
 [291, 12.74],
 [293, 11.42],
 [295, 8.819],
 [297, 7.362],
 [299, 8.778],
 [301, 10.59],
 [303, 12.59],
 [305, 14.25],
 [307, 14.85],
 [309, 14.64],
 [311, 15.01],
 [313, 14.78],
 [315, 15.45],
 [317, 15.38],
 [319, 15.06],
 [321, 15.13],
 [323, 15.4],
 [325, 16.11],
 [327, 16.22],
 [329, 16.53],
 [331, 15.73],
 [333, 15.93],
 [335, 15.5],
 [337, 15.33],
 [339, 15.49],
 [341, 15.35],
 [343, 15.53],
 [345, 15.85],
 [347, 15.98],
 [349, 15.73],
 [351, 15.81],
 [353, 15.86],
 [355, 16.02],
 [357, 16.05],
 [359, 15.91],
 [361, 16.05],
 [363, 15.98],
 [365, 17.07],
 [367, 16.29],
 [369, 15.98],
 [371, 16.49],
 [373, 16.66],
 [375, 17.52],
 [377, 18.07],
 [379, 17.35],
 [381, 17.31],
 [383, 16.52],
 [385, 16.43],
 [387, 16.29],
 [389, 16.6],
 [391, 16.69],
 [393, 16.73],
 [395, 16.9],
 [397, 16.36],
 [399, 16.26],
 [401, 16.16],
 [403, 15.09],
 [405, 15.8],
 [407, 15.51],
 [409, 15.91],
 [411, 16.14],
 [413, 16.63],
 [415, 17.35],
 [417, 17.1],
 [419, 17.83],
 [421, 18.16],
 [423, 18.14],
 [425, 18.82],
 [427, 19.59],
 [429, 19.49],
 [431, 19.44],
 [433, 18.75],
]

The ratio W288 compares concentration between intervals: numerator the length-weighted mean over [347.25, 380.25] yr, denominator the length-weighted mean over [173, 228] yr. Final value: 1.41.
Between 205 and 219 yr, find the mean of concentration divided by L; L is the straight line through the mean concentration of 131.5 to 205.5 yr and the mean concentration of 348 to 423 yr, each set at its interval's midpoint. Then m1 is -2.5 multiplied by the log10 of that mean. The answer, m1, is -0.096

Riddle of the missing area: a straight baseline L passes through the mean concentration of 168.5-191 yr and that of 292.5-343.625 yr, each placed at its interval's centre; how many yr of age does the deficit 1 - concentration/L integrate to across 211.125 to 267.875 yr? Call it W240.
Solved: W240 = -4.65 yr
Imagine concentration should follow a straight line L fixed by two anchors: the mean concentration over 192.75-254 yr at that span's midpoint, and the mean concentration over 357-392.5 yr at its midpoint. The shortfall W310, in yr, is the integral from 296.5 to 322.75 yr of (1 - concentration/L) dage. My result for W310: 2.4 yr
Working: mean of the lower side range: 12.5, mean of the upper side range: 16.6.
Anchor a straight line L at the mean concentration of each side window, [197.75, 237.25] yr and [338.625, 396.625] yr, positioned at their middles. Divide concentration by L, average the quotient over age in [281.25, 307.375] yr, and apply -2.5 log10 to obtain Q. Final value 0.18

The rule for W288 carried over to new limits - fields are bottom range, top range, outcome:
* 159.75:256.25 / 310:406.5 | 1.37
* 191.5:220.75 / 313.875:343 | 1.26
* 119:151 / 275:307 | 1.11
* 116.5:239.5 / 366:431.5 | 1.49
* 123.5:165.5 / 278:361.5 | 1.30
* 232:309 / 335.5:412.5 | 1.24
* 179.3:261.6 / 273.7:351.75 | 1.17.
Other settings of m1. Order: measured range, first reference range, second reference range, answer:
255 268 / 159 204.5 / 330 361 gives -0.063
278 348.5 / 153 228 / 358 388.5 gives 0.050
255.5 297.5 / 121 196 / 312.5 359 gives 0.039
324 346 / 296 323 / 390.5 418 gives -0.113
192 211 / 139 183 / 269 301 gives -0.081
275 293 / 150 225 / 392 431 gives -0.033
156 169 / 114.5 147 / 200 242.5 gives 0.142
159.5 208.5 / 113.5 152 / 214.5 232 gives 0.105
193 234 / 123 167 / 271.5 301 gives -0.036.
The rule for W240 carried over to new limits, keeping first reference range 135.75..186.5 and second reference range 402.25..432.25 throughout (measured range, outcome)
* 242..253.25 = -0.27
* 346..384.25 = -0.97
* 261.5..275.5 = -0.63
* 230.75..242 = 0.30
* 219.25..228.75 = 0.06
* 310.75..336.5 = -1.07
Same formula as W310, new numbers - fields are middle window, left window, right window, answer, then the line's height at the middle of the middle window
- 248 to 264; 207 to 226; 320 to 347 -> 0.0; 13.8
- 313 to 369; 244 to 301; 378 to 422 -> -2.8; 15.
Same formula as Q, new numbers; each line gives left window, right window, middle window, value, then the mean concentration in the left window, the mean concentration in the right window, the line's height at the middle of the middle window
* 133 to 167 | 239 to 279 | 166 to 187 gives 0.152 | 11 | 13.7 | 11.6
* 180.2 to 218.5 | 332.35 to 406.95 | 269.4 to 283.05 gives -0.054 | 11.8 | 16.2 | 13.8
